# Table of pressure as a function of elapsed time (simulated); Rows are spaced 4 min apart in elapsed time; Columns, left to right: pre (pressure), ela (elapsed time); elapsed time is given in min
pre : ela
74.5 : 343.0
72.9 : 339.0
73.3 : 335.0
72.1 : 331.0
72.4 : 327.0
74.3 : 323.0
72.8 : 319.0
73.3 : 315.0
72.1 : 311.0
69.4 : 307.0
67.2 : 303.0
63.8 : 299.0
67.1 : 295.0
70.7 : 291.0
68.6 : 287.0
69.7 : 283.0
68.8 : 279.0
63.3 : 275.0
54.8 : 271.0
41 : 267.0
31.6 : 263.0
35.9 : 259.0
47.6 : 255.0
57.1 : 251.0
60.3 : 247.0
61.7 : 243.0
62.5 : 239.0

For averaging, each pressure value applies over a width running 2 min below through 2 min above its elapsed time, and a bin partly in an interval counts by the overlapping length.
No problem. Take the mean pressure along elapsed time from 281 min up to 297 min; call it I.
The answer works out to 69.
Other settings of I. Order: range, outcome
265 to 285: 59.5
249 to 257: 52.4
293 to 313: 67.9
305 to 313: 70.8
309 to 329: 73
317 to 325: 73.5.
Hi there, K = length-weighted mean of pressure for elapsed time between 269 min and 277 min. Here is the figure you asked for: 59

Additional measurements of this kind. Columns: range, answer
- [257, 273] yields 40.8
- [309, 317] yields 72.7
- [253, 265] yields 38.4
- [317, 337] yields 73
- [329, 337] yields 72.7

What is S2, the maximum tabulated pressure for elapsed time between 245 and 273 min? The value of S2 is 60.3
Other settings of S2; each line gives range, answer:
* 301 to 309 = 69.4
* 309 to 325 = 74.3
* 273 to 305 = 70.7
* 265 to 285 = 69.7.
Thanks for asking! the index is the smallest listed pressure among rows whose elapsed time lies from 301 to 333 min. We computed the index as 67.2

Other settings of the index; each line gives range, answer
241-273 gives 31.6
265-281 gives 41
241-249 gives 60.3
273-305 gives 63.3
